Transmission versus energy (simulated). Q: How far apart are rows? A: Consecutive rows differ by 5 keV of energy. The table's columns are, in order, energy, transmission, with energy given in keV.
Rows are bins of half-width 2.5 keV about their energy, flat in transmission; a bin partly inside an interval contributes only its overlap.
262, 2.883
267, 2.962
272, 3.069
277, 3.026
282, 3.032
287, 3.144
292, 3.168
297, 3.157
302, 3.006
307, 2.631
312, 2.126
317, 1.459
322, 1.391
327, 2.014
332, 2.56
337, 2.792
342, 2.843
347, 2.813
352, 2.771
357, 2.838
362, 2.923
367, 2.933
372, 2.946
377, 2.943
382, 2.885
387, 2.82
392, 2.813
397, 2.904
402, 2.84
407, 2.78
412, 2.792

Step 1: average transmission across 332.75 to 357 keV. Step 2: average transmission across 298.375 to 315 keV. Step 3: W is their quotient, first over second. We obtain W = 1.08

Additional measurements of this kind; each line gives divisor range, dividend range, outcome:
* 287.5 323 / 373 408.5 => 1.14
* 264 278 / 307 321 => 0.63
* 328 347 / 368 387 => 1.08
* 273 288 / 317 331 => 0.57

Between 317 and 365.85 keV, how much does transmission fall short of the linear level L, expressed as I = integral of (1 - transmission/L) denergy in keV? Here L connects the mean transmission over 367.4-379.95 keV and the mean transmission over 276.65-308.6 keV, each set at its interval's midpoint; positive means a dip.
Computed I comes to 7.7 keV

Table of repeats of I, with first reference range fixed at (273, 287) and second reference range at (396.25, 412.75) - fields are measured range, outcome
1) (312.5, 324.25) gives 5.7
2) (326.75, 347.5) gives 2.1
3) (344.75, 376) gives 0.3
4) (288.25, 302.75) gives -0.5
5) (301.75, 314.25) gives 2.0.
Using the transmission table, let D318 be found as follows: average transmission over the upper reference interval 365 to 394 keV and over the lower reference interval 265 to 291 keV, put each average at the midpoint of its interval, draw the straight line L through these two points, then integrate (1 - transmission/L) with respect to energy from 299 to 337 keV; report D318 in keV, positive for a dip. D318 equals 9.8 keV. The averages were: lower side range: 3.06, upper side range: 2.89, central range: 2.22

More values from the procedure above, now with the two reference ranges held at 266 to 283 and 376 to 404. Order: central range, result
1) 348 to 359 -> 0.42 keV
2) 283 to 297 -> -0.64 keV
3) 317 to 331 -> 5.71 keV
